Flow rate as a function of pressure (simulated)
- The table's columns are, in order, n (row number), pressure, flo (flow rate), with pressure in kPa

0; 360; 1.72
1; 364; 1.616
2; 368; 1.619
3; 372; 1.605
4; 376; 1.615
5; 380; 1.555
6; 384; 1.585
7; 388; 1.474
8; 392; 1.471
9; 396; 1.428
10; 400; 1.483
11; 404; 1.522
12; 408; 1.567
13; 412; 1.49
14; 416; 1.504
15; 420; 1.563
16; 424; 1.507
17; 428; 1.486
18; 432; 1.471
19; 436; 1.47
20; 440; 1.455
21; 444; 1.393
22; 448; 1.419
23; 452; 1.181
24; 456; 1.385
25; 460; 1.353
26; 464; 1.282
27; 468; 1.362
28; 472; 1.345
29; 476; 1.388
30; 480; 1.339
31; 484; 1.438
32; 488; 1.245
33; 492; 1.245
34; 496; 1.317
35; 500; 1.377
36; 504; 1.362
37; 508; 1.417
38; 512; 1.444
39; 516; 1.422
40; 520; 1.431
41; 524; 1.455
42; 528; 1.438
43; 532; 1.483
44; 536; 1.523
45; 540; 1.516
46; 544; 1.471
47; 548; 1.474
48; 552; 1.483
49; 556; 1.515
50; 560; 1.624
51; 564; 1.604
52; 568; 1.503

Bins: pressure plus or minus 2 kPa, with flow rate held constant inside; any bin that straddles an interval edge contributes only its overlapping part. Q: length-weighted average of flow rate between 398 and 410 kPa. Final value 1.52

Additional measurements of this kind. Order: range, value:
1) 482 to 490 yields 1.34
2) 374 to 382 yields 1.58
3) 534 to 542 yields 1.52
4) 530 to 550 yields 1.49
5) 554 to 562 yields 1.57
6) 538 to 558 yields 1.49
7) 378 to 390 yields 1.54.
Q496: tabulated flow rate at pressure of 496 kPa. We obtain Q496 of 1.317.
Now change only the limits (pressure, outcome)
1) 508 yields 1.417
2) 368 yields 1.619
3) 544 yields 1.471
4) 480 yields 1.339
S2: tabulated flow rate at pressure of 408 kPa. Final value 1.567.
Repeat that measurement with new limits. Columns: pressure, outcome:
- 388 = 1.474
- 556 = 1.515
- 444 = 1.393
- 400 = 1.483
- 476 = 1.388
